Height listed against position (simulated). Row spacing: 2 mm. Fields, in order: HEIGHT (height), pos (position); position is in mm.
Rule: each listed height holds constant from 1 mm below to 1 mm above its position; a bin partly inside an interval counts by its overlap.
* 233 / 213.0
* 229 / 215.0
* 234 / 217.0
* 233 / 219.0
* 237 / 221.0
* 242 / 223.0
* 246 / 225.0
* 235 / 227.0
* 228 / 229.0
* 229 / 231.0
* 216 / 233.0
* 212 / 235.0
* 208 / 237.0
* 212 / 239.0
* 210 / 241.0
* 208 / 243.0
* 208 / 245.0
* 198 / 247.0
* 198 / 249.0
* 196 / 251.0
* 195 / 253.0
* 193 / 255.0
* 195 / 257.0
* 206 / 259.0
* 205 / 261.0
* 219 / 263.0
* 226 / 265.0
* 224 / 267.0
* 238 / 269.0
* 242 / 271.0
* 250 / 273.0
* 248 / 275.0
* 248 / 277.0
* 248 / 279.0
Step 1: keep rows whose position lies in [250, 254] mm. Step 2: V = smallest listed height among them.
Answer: 195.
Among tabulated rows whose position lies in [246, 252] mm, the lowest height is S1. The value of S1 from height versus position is 196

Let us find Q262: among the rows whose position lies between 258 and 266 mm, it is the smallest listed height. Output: 205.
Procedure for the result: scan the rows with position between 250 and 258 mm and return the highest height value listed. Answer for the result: 196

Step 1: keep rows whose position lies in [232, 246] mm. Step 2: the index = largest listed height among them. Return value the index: 216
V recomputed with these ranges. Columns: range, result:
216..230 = 228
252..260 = 193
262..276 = 219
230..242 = 208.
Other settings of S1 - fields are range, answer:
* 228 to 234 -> 216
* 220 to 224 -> 237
